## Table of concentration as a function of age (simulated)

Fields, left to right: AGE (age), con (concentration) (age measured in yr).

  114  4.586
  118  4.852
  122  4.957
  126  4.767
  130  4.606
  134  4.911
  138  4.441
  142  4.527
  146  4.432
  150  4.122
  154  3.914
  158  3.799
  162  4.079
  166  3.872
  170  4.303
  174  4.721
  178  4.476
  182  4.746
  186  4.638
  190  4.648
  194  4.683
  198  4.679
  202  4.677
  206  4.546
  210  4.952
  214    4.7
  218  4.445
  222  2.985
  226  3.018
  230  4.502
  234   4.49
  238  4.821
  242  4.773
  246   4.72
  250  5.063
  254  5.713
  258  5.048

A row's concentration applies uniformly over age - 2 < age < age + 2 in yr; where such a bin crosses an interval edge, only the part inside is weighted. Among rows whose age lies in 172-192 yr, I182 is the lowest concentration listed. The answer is 4.476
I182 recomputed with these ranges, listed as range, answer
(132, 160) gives 3.799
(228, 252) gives 4.49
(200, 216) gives 4.546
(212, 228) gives 2.985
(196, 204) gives 4.677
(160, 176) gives 3.872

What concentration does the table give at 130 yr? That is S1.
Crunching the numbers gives 4.606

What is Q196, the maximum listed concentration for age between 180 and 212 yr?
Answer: 4.952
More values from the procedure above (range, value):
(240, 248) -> 4.773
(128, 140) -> 4.911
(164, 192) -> 4.746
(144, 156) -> 4.432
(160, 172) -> 4.303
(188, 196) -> 4.683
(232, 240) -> 4.821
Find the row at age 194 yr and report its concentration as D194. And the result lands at 4.683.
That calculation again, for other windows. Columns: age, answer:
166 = 3.872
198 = 4.679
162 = 4.079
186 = 4.638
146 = 4.432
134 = 4.911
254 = 5.713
